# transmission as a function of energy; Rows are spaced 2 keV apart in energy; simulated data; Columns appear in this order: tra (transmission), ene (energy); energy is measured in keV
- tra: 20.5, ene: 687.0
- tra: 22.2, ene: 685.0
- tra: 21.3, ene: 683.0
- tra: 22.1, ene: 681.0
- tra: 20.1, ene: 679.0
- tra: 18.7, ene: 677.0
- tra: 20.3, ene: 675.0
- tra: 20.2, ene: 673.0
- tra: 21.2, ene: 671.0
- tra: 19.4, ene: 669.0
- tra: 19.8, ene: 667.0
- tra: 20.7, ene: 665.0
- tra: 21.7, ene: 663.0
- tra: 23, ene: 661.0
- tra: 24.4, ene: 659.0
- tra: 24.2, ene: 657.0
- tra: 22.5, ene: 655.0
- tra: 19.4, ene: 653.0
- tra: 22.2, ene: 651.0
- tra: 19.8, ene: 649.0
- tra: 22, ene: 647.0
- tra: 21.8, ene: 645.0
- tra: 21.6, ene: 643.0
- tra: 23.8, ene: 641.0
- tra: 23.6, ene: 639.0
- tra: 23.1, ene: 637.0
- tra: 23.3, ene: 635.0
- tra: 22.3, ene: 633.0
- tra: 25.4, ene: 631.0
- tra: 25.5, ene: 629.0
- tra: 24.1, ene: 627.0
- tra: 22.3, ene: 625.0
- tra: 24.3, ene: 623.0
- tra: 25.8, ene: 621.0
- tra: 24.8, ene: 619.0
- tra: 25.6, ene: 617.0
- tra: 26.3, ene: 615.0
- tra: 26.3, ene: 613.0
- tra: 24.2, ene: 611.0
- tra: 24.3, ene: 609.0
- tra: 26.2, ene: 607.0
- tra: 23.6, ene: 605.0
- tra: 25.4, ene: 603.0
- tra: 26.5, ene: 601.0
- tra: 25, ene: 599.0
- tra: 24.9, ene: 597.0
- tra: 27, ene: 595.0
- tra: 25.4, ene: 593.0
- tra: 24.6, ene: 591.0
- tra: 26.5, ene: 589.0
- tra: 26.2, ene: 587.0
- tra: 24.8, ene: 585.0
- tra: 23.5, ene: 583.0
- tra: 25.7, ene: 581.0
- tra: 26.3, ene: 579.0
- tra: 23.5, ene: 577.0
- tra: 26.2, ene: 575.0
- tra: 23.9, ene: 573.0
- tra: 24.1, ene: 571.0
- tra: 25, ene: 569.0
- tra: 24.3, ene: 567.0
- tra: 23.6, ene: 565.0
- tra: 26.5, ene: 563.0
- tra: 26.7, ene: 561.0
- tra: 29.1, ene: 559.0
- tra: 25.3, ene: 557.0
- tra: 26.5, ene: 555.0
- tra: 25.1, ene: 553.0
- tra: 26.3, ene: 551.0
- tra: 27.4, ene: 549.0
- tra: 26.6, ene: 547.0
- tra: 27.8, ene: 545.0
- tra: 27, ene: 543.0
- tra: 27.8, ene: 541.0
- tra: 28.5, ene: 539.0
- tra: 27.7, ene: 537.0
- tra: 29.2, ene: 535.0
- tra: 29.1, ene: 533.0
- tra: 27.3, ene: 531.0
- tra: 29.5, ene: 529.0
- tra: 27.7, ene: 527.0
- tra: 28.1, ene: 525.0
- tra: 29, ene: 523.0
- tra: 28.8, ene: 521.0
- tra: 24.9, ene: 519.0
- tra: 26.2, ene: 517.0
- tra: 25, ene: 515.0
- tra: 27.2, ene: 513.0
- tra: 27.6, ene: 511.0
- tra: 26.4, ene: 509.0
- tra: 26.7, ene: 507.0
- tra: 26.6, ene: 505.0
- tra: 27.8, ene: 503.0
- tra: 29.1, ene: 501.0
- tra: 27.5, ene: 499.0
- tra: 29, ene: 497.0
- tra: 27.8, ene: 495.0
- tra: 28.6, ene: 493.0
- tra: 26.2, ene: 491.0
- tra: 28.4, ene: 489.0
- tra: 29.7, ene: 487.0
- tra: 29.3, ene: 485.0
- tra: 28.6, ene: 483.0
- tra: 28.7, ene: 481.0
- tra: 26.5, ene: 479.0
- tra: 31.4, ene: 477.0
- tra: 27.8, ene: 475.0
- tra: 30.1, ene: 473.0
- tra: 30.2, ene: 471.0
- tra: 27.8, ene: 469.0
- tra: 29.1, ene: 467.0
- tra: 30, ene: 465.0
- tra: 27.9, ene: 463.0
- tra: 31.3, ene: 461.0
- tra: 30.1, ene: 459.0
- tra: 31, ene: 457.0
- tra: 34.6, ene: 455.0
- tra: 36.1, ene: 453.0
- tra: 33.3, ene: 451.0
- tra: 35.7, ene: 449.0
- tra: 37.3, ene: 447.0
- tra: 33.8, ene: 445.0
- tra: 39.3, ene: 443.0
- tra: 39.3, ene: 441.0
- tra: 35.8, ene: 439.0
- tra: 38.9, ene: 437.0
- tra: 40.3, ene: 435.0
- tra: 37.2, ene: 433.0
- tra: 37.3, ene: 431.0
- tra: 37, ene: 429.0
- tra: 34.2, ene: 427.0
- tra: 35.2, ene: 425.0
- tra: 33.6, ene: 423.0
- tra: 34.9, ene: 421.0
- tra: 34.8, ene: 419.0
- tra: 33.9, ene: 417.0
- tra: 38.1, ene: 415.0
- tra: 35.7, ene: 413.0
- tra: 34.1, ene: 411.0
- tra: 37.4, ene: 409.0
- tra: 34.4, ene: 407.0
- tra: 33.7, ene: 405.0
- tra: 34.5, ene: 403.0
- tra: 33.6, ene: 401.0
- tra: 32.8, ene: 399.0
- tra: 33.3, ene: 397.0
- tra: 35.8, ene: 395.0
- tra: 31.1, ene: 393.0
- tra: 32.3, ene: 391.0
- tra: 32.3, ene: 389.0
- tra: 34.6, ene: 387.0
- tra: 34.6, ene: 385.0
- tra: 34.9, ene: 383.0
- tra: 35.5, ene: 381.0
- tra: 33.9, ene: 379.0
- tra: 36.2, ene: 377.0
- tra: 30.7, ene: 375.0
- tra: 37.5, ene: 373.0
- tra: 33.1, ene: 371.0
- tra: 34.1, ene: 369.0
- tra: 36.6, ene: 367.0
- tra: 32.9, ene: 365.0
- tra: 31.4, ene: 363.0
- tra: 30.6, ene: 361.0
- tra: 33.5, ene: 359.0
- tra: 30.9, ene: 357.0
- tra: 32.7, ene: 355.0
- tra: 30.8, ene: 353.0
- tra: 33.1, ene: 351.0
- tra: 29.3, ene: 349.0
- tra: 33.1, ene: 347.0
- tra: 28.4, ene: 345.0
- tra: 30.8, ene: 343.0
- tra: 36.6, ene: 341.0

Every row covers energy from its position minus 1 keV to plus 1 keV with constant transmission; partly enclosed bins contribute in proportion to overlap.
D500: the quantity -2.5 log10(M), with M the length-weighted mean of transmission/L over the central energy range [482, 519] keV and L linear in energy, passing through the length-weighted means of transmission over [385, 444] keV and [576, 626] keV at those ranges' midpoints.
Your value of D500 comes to 0.12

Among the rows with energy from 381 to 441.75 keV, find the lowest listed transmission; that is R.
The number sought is 31.1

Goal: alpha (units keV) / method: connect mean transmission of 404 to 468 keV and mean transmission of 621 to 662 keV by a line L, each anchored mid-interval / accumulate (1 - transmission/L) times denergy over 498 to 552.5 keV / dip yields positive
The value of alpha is 4.0 keV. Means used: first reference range 34.9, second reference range 23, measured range 27.5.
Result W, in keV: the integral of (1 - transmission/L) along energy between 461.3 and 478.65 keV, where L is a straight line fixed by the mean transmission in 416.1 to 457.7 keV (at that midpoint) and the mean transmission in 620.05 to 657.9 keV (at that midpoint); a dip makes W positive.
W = 2.3 keV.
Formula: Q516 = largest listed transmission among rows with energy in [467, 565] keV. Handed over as 31.4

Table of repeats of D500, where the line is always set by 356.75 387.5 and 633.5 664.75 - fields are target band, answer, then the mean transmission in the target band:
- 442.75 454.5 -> -0.16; 35.6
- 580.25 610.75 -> -0.03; 25.3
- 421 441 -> -0.17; 36.7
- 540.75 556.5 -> -0.01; 26.7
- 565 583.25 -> 0.03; 24.7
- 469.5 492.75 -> 0.02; 28.8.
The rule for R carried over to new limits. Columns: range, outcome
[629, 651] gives 19.8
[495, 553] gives 24.9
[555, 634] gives 22.3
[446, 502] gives 26.2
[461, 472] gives 27.8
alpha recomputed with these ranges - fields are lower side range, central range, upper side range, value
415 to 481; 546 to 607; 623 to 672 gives 2.0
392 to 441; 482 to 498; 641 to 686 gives 1.4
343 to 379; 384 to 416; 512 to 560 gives -2.9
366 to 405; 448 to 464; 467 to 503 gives -1.2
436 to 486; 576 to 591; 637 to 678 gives 0.2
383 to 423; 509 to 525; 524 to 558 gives 0.9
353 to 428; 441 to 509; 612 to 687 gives 0.0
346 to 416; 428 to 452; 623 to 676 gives -4.6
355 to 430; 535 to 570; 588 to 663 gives 0.8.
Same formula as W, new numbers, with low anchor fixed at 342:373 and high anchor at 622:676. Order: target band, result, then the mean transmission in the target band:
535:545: -0.7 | 27.9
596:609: -0.7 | 25.2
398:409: -1.2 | 34.1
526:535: -0.7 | 28.5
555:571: -0.3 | 25.7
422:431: -1.6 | 35.3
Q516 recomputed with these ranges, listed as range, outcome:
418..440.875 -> 40.3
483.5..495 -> 29.7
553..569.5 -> 29.1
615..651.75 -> 26.3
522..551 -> 29.5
